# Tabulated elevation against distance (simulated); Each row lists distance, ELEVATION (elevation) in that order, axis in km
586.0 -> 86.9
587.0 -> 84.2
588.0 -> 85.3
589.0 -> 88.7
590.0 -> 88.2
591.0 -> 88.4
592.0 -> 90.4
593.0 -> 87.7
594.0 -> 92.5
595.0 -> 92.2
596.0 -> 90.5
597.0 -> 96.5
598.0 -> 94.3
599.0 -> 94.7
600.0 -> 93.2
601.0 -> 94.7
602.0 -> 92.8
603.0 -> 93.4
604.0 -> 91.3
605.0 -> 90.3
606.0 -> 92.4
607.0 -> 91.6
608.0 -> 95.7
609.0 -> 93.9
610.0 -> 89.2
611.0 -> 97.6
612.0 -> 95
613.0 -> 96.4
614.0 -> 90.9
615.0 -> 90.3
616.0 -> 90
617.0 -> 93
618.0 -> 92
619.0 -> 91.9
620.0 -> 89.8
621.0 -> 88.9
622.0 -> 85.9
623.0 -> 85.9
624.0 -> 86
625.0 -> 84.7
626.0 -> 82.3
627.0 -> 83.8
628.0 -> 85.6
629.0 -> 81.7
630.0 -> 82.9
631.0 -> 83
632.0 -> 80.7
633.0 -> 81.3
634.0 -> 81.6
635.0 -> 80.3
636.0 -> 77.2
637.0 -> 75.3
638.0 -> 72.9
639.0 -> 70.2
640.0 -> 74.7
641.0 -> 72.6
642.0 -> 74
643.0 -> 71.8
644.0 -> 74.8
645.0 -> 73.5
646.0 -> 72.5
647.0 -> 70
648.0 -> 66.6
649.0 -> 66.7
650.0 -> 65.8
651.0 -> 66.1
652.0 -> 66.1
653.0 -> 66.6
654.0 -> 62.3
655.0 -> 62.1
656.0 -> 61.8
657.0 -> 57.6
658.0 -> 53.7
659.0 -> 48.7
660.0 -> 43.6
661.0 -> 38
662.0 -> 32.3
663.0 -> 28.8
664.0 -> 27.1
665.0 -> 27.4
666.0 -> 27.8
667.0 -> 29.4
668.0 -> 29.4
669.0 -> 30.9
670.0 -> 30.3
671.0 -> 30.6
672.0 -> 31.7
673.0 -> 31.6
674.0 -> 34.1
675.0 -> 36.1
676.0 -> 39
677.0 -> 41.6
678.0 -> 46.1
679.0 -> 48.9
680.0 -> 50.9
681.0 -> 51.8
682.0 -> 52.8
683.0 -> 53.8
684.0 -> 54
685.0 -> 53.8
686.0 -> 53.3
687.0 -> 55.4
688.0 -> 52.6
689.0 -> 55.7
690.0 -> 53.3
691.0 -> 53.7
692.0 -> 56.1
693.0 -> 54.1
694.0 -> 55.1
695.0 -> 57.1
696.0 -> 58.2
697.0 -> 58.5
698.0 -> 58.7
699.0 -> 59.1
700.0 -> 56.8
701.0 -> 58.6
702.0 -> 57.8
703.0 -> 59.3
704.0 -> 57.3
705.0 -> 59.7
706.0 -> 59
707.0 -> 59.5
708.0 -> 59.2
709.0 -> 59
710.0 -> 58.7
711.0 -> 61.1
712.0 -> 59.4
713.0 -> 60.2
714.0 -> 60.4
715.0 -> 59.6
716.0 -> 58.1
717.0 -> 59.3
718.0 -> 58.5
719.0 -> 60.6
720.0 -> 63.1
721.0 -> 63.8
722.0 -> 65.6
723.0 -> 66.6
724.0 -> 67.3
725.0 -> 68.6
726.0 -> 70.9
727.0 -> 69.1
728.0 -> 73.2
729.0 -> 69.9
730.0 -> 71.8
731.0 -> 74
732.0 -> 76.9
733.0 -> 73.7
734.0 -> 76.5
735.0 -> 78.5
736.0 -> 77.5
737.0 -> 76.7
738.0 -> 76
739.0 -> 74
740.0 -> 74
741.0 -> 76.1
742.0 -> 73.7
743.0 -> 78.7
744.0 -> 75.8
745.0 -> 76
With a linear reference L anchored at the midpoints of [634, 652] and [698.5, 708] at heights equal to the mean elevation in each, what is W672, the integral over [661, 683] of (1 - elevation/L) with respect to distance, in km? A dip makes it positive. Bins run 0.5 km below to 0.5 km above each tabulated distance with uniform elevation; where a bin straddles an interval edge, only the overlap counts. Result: 9.7 km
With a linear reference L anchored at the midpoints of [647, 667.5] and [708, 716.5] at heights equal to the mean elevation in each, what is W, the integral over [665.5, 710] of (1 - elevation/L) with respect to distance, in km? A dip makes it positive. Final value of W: 5.07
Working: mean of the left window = 50.4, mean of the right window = 59.5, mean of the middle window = 49.5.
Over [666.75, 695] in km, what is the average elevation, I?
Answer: 45.6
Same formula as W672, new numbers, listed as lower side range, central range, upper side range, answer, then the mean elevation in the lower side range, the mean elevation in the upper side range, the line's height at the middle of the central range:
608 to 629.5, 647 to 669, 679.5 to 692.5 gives 6.5 km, 89.4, 53.6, 68.5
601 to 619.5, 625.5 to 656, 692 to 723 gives 3.1 km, 92.7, 59.2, 82.2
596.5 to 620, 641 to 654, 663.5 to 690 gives -1.2 km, 93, 41.6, 63.6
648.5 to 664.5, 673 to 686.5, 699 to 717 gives 2.2 km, 53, 59.1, 55.7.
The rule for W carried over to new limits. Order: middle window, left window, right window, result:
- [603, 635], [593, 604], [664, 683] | -4.49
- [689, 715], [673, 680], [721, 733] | -1.14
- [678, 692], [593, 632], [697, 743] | 3.95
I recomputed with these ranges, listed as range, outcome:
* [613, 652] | 80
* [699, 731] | 62.5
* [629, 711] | 56.2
